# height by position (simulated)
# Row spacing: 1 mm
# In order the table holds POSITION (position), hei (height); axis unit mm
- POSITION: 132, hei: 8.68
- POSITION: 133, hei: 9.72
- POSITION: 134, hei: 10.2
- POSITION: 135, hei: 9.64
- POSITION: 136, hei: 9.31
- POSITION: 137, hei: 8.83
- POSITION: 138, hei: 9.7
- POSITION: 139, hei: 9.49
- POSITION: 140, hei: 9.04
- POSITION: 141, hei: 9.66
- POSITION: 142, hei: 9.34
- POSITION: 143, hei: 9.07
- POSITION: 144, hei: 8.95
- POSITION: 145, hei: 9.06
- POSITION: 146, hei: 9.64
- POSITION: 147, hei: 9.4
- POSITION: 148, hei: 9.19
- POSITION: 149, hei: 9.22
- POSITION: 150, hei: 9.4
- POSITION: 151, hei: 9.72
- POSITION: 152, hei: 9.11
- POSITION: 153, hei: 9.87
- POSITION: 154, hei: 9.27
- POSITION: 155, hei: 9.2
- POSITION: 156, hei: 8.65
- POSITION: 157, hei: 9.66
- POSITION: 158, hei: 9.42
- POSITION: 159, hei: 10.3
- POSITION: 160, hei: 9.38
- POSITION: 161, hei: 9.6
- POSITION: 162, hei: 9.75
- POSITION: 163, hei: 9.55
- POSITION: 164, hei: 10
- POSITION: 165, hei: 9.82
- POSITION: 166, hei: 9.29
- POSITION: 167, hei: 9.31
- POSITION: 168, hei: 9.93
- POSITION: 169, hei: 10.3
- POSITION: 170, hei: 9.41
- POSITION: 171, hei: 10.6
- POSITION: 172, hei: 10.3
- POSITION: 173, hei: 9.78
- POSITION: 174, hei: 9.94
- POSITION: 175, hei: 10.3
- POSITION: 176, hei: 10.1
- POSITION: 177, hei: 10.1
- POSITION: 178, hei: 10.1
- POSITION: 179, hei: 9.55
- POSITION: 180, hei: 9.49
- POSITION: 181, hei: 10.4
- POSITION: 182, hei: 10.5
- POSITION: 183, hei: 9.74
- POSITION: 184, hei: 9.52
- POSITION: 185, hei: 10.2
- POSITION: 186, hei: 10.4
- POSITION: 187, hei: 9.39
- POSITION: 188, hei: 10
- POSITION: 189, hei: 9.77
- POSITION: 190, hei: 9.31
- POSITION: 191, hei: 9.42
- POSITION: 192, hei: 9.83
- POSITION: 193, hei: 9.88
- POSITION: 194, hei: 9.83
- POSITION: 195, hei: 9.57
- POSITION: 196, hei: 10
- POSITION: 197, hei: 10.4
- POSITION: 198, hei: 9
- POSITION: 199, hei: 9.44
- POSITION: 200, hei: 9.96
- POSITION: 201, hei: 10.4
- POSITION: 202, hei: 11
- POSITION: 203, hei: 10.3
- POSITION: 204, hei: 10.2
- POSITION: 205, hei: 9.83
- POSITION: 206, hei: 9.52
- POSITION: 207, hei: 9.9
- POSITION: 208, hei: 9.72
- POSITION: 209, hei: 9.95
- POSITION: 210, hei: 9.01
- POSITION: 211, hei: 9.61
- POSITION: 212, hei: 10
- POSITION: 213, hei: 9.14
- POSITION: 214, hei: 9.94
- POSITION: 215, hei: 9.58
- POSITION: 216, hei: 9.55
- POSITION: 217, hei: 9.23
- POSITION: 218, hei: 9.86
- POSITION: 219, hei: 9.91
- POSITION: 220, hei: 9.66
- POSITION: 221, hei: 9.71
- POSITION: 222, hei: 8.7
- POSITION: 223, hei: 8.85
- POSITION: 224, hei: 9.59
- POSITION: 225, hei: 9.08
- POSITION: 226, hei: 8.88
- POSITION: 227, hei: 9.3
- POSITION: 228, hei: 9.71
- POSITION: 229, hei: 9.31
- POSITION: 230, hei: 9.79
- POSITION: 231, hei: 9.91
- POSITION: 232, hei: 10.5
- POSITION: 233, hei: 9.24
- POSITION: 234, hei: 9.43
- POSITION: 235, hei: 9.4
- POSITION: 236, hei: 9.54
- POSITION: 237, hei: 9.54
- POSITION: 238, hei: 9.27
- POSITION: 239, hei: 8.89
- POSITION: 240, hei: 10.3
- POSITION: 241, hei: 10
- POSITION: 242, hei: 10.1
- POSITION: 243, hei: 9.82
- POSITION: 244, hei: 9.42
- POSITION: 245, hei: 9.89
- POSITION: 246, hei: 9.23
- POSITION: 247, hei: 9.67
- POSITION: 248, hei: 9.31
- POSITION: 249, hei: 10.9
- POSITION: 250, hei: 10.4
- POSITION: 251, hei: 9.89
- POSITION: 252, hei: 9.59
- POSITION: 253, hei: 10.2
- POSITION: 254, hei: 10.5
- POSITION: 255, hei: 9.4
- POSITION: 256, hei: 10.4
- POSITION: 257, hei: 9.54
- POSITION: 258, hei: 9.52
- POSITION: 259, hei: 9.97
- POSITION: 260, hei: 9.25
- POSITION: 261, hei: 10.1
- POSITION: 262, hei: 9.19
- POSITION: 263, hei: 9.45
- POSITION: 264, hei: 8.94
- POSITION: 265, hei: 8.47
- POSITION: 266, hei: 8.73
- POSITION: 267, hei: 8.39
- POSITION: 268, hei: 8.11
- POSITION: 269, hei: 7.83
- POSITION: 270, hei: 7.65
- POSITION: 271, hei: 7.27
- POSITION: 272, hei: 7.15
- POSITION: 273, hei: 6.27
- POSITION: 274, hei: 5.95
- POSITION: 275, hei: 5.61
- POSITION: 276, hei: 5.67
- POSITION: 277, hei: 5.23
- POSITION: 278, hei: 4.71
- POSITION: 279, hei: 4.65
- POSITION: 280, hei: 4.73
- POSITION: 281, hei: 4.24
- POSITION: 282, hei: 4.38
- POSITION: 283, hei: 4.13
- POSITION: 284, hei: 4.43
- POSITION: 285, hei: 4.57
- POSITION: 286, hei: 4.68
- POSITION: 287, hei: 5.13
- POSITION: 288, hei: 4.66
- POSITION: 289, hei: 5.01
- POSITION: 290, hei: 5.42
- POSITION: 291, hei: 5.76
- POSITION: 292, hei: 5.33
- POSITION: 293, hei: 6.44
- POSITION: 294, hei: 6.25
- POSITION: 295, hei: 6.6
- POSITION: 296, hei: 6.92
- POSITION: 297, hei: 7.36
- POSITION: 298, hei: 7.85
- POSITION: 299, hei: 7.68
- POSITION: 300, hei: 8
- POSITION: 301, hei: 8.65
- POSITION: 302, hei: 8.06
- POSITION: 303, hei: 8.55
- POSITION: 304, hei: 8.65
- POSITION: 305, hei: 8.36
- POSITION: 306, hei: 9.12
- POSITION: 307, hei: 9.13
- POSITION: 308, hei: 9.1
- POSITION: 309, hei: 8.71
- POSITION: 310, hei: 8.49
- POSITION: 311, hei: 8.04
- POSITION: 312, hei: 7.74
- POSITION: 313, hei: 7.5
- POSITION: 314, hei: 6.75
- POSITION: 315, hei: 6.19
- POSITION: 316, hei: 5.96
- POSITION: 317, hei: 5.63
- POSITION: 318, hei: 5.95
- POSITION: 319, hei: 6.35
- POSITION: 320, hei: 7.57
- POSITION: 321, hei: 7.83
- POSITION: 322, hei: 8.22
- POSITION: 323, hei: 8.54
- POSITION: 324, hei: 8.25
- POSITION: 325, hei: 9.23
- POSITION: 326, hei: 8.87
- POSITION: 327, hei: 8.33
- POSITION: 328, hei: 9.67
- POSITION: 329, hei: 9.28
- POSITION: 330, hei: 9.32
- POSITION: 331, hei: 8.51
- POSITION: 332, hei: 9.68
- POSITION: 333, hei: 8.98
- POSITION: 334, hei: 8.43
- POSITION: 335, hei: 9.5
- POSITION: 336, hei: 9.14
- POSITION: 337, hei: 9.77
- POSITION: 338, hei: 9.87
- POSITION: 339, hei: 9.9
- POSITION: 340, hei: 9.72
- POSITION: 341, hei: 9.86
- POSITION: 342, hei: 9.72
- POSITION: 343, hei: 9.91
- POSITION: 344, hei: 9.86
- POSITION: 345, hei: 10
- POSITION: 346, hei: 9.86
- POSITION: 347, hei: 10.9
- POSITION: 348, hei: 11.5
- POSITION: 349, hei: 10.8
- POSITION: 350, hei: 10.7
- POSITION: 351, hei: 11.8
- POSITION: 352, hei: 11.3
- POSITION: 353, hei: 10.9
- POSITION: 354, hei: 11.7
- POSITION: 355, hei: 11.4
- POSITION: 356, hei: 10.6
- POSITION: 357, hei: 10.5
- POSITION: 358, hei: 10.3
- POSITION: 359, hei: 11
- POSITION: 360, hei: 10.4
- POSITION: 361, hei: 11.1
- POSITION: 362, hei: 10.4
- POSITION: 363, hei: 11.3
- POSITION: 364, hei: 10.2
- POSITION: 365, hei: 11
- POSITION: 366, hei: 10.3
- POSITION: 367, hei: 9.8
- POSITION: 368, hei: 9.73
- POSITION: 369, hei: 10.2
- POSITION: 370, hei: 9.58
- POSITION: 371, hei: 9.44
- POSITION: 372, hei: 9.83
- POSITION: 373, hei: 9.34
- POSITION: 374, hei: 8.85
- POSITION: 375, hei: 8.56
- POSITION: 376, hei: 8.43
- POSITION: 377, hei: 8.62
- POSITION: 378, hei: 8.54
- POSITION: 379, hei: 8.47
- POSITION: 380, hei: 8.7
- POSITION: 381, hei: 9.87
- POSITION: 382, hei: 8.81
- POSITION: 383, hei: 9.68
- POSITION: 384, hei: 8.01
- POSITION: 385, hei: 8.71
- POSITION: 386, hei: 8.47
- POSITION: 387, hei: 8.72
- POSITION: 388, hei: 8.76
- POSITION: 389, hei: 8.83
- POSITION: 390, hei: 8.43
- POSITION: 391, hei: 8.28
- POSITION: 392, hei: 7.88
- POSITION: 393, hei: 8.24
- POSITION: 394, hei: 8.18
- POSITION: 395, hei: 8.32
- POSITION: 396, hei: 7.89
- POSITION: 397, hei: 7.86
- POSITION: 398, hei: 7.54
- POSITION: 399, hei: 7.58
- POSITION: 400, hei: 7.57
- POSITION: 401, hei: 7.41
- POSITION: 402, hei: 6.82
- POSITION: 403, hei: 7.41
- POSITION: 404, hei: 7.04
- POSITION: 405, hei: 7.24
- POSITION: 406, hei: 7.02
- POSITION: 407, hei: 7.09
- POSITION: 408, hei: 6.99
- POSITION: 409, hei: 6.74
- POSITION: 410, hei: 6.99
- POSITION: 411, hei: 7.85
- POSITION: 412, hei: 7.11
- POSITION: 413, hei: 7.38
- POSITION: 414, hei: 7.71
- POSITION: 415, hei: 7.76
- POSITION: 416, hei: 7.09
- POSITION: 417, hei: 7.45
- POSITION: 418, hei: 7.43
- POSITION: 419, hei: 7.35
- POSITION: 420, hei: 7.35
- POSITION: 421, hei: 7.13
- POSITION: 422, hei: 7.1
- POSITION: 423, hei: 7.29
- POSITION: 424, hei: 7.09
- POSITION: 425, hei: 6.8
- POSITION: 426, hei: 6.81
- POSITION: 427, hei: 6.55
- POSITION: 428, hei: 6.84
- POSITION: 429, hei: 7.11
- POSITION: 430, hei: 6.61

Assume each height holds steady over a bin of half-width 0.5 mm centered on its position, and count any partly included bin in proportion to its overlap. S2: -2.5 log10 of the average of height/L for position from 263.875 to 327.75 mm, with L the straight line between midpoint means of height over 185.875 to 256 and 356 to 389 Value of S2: 0.36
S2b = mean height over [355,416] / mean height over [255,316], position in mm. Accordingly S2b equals 1.21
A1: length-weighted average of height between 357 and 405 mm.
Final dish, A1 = 8.94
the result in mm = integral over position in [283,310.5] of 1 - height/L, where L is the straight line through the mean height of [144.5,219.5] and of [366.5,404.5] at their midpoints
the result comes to 6.4 mm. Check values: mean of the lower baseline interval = 9.75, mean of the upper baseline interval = 8.54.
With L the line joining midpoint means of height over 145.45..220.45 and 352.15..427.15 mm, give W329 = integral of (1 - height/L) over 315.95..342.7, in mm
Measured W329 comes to 0.8 mm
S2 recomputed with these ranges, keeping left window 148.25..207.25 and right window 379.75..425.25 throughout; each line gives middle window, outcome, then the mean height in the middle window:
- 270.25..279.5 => 0.452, 5.88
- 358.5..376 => -0.233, 10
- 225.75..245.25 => -0.040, 9.62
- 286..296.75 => 0.459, 5.74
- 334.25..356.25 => -0.245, 10.4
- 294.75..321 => 0.128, 7.66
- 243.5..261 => -0.082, 9.84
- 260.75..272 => 0.067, 8.46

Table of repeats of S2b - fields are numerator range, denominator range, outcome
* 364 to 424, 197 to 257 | 0.85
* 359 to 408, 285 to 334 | 1.16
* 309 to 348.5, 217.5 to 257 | 0.90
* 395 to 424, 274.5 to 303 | 1.26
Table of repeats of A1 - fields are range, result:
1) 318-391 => 9.53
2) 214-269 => 9.53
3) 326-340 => 9.26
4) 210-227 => 9.44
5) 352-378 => 10.1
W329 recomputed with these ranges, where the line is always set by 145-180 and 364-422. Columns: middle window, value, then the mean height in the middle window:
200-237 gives -1.29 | 9.65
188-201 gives -0.37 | 9.74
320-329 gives 0.07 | 8.6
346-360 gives -4.08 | 11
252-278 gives 2.12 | 8.31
